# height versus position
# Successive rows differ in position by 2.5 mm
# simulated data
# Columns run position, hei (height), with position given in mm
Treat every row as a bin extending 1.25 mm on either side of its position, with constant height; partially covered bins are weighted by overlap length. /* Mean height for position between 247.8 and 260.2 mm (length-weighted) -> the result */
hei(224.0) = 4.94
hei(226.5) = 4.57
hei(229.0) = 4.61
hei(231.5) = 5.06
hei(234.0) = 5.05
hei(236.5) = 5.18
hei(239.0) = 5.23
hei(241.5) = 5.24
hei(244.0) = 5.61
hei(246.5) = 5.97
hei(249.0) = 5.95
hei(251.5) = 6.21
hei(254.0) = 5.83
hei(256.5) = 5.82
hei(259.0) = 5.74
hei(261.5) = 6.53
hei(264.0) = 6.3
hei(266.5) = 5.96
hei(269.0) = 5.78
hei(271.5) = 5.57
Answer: 5.91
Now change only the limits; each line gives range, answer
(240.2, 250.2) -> 5.69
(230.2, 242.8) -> 5.15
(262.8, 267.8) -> 6.12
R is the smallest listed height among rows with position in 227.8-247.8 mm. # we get 4.61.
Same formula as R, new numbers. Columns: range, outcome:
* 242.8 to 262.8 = 5.61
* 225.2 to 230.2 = 4.57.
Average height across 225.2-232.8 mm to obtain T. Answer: 4.75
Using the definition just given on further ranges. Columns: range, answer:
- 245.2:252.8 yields 6.04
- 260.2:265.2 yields 6.41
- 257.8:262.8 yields 6.14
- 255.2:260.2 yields 5.78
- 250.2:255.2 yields 6.02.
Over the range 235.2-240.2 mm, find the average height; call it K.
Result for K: 5.2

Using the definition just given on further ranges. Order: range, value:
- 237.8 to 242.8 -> 5.24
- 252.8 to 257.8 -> 5.82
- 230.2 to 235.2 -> 5.05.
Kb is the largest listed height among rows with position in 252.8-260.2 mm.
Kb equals 5.83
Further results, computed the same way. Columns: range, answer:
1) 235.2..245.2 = 5.61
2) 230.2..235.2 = 5.06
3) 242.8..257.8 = 6.21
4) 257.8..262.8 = 6.53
